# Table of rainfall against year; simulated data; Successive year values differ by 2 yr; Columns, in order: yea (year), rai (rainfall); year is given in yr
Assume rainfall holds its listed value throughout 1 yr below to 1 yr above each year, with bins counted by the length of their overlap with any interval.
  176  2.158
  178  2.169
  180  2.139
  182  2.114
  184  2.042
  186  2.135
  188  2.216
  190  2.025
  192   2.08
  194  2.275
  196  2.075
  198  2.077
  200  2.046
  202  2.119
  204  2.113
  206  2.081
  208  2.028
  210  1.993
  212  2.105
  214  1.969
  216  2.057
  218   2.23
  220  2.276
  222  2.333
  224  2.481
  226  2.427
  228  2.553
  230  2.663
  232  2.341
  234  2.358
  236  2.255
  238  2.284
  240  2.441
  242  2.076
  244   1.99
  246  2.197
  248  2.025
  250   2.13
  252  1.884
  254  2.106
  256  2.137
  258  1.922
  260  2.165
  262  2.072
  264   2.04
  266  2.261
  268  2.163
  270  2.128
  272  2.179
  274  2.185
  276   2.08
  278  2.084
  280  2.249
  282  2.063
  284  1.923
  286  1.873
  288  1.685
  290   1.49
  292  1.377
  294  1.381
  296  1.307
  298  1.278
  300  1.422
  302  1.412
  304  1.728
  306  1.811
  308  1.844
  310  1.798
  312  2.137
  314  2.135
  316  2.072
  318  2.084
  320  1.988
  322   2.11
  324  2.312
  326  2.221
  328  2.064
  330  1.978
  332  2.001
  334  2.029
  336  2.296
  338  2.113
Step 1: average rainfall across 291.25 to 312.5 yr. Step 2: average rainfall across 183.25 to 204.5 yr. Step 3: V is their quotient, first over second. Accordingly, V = 0.7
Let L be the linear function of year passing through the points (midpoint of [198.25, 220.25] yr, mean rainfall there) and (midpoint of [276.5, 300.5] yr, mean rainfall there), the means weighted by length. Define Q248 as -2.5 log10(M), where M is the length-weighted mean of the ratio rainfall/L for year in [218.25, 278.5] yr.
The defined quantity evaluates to -0.17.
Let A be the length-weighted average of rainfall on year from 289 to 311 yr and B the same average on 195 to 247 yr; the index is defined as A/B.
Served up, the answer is 0.69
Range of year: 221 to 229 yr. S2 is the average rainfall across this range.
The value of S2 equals 2.45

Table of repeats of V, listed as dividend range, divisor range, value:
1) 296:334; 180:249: 0.87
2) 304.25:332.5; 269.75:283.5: 0.95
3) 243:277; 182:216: 1.01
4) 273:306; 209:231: 0.76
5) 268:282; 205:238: 0.95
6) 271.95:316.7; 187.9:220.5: 0.86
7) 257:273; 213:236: 0.91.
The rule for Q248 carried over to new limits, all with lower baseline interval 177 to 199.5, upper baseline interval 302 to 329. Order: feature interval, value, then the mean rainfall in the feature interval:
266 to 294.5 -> 0.05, 1.94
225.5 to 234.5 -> -0.19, 2.48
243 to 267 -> -0.01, 2.08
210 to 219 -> 0.01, 2.08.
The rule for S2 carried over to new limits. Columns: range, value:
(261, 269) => 2.13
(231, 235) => 2.35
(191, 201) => 2.11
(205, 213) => 2.05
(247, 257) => 2.06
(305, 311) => 1.82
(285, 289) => 1.78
